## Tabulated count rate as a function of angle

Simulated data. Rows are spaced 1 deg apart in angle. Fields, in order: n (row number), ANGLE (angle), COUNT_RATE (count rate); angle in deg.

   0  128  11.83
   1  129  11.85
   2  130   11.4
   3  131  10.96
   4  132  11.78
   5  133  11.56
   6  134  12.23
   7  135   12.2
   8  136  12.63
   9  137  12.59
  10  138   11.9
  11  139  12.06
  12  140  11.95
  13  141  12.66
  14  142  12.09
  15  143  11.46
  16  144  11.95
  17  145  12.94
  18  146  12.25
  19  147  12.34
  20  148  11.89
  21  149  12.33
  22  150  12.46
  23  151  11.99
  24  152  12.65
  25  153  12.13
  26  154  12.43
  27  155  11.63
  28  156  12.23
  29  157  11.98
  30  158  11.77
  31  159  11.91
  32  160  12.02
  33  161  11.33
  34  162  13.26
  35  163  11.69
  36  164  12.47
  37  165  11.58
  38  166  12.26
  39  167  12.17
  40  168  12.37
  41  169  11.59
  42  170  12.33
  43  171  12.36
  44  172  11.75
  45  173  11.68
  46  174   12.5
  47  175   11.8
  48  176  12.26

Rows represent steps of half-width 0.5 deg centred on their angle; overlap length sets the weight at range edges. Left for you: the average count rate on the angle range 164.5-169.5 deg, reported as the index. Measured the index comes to 12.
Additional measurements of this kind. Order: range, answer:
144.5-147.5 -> 12.5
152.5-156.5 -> 12.1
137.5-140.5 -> 12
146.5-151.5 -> 12.2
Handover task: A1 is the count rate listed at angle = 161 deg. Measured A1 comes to 11.33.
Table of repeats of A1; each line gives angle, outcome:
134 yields 12.23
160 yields 12.02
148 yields 11.89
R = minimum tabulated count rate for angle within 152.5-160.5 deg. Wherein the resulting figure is 11.63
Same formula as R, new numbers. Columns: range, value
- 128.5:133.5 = 10.96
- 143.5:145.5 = 11.95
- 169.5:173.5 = 11.68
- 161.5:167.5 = 11.58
